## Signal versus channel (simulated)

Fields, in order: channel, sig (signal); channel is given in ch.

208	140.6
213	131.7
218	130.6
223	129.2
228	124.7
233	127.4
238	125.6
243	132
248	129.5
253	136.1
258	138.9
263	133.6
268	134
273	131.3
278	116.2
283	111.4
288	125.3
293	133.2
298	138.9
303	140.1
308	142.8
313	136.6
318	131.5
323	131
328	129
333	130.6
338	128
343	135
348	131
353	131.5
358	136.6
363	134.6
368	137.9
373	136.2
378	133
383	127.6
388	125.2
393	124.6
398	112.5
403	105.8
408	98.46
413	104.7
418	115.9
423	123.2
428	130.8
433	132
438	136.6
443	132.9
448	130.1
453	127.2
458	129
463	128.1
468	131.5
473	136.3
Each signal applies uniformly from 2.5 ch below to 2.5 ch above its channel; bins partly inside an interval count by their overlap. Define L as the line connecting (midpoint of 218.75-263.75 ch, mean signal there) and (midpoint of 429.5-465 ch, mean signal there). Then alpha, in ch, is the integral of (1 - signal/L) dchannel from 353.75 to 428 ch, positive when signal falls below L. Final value 4.39 ch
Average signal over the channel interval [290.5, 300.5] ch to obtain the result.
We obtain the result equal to 136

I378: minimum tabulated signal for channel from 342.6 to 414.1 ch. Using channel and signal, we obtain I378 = 98.46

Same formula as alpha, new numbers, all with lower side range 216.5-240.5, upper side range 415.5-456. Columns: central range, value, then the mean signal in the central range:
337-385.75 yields -1.9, 133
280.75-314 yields -1.3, 133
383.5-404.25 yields 1.6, 119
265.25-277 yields -0.3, 131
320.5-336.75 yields -0.3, 130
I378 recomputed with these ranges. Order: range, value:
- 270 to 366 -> 111.4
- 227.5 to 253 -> 124.7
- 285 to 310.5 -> 125.3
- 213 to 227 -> 129.2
